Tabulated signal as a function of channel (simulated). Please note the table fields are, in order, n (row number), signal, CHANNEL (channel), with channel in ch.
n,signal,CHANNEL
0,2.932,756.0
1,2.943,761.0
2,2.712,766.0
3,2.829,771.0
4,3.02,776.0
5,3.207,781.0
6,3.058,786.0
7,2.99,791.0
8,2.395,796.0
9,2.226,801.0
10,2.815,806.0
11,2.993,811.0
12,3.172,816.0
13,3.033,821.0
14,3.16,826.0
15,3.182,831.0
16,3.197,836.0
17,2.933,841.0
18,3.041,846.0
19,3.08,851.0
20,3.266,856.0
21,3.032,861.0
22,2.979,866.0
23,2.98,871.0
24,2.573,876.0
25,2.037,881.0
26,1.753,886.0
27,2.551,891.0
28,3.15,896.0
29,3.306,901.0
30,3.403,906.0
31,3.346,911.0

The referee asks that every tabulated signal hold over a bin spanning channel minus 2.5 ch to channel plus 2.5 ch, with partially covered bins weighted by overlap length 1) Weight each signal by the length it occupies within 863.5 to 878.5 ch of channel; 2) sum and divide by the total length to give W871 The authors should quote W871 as 2.84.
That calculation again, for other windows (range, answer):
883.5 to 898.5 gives 2.48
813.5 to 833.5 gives 3.14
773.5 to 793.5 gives 3.07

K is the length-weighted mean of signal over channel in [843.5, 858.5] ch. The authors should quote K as 3.13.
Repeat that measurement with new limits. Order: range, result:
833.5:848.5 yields 3.06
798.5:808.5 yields 2.52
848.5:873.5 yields 3.07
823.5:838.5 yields 3.18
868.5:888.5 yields 2.34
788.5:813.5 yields 2.68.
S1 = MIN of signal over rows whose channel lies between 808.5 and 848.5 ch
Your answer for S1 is 2.933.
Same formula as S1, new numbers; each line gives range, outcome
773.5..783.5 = 3.02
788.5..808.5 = 2.226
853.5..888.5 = 1.753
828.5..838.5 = 3.182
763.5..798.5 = 2.395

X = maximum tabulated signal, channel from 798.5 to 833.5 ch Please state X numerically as 3.182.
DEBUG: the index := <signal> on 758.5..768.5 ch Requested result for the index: 2.83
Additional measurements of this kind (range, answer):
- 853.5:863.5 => 3.15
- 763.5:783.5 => 2.94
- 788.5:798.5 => 2.69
